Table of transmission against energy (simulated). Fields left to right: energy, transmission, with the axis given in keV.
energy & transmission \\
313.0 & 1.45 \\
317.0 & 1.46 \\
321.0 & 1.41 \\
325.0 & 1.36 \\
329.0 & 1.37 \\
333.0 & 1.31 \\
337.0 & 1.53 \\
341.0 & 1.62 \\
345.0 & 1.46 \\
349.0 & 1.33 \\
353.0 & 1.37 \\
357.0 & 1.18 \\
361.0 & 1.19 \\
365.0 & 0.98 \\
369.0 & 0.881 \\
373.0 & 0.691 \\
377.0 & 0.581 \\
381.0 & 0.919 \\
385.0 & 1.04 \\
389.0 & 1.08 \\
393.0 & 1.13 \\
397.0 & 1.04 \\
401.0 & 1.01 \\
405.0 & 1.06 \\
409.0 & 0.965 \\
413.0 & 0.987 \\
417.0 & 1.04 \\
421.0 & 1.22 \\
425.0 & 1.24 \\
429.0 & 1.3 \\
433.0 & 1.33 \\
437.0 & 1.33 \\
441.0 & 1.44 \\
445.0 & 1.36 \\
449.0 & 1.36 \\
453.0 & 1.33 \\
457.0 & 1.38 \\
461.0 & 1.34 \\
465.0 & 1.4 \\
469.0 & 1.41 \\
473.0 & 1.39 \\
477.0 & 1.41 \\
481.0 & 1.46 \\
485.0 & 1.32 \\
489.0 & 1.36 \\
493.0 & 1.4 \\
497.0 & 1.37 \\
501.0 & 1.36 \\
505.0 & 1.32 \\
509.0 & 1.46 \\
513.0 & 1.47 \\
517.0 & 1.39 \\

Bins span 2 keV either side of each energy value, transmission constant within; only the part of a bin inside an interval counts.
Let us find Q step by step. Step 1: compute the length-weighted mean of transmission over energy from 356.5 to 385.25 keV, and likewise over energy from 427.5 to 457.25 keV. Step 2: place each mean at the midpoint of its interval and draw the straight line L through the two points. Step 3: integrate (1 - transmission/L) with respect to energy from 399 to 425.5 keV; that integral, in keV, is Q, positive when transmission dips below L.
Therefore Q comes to 2.4 keV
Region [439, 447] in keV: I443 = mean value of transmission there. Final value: 1.4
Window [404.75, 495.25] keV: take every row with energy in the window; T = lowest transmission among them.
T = 0.965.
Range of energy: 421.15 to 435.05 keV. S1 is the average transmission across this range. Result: 1.28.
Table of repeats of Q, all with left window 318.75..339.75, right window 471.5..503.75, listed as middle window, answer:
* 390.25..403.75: 3.2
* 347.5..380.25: 9.0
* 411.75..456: 3.7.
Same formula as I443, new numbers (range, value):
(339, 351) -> 1.47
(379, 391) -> 1.01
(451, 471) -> 1.37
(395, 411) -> 1.02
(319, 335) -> 1.36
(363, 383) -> 0.81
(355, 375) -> 0.984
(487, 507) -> 1.36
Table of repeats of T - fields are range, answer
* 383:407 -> 1.01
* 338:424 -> 0.581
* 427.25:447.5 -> 1.3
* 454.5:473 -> 1.34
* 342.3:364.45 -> 1.18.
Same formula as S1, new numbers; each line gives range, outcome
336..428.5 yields 1.11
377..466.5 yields 1.18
